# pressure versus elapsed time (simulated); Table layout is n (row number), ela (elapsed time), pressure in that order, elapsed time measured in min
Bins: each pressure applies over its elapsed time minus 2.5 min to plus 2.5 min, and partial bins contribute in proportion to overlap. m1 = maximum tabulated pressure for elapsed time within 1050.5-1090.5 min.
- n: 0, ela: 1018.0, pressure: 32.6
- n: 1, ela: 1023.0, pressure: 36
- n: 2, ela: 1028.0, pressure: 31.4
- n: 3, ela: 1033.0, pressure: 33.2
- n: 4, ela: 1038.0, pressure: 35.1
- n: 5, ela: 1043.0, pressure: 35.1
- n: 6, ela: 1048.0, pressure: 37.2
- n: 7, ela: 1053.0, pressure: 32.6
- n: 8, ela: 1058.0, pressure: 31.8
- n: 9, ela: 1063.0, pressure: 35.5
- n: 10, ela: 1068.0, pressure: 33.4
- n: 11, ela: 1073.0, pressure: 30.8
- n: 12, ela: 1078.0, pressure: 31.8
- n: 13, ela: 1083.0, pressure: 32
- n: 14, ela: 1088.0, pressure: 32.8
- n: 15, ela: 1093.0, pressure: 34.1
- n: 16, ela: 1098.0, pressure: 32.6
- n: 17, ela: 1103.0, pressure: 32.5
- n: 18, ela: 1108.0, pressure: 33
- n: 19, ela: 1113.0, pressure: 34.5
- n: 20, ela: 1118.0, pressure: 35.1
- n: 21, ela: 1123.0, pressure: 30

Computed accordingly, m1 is 35.5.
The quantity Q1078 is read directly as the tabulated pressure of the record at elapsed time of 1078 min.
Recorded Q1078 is 31.8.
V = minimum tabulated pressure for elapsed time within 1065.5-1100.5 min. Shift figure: 30.8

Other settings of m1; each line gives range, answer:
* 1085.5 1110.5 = 34.1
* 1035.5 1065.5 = 37.2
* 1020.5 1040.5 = 36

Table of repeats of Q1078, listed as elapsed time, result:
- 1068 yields 33.4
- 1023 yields 36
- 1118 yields 35.1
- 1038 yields 35.1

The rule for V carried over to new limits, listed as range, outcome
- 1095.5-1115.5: 32.5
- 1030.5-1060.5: 31.8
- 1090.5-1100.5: 32.6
